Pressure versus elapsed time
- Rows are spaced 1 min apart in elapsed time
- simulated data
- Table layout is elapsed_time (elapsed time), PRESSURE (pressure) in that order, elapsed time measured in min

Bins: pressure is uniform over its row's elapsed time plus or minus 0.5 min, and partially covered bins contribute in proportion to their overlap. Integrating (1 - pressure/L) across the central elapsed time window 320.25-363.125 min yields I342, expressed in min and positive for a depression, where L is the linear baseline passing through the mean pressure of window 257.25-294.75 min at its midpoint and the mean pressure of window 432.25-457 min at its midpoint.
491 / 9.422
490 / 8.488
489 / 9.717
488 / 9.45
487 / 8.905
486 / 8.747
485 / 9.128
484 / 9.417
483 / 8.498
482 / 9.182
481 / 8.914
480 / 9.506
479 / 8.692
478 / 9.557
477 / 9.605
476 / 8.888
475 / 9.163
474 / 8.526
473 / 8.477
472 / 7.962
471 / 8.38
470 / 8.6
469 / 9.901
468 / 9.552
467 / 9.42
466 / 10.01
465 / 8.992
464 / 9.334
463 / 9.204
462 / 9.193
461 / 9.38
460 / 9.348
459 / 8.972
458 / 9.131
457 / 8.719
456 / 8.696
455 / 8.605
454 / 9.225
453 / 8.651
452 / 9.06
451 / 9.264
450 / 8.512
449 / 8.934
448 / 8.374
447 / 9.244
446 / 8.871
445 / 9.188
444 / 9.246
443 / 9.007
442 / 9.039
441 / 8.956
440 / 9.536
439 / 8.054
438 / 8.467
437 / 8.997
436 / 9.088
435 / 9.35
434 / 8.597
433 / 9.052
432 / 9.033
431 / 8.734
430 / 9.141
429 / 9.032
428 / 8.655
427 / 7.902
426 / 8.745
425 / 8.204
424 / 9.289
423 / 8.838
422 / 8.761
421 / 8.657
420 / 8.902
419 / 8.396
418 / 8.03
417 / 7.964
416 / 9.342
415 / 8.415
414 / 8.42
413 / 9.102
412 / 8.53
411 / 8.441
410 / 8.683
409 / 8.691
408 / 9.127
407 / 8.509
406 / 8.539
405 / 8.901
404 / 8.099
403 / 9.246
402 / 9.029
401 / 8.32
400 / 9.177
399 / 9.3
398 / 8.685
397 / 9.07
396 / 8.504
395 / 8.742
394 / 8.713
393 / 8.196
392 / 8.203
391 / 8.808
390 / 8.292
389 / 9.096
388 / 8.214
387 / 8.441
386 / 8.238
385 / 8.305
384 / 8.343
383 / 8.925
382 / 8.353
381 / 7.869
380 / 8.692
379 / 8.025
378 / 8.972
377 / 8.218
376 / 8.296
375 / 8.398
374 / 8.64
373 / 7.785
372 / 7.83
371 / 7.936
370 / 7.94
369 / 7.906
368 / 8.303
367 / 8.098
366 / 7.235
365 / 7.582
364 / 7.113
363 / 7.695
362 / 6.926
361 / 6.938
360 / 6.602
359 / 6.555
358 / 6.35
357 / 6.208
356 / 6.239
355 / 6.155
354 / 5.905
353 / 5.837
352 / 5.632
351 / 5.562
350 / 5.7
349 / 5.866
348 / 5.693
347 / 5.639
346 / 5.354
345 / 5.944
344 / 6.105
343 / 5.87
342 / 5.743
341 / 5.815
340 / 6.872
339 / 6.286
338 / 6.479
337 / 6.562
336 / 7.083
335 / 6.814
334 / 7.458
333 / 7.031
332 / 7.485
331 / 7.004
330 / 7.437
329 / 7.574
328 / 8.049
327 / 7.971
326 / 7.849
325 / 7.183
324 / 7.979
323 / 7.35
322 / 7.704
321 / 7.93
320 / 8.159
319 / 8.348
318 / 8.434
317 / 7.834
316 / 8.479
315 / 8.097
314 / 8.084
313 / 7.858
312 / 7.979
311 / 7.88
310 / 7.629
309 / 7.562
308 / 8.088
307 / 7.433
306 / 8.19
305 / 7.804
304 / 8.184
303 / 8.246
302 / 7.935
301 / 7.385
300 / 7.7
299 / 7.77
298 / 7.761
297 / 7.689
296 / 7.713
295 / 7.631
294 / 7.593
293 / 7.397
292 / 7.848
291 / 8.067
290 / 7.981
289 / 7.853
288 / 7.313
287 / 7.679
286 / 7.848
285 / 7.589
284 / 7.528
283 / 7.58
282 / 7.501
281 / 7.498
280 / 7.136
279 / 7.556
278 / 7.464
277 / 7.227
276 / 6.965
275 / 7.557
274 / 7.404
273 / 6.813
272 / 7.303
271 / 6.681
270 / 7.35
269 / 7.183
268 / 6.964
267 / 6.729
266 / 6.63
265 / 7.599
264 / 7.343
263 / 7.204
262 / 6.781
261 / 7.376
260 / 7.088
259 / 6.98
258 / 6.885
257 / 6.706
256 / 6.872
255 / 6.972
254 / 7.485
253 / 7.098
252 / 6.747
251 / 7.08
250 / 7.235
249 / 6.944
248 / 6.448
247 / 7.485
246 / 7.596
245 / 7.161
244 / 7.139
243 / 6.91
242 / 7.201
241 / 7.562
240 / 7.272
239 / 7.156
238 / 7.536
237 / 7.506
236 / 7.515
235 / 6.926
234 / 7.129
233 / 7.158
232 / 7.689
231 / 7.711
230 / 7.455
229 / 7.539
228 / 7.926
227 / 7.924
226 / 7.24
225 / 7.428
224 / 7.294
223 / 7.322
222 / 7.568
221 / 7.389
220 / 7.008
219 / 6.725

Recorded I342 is 6.9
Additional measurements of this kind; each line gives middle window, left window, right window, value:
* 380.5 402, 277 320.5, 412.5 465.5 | -0.2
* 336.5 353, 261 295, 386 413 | 4.4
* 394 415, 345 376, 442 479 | -2.5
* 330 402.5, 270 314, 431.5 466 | 7.5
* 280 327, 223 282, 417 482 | -0.8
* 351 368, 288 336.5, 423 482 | 3.0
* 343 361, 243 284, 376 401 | 4.8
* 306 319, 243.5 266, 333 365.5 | -2.6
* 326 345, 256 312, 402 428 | 2.5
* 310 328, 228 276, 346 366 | -3.6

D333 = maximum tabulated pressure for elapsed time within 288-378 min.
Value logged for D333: 8.972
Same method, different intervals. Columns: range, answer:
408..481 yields 10.01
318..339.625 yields 8.434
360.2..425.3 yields 9.342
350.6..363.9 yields 7.695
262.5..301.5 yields 8.067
